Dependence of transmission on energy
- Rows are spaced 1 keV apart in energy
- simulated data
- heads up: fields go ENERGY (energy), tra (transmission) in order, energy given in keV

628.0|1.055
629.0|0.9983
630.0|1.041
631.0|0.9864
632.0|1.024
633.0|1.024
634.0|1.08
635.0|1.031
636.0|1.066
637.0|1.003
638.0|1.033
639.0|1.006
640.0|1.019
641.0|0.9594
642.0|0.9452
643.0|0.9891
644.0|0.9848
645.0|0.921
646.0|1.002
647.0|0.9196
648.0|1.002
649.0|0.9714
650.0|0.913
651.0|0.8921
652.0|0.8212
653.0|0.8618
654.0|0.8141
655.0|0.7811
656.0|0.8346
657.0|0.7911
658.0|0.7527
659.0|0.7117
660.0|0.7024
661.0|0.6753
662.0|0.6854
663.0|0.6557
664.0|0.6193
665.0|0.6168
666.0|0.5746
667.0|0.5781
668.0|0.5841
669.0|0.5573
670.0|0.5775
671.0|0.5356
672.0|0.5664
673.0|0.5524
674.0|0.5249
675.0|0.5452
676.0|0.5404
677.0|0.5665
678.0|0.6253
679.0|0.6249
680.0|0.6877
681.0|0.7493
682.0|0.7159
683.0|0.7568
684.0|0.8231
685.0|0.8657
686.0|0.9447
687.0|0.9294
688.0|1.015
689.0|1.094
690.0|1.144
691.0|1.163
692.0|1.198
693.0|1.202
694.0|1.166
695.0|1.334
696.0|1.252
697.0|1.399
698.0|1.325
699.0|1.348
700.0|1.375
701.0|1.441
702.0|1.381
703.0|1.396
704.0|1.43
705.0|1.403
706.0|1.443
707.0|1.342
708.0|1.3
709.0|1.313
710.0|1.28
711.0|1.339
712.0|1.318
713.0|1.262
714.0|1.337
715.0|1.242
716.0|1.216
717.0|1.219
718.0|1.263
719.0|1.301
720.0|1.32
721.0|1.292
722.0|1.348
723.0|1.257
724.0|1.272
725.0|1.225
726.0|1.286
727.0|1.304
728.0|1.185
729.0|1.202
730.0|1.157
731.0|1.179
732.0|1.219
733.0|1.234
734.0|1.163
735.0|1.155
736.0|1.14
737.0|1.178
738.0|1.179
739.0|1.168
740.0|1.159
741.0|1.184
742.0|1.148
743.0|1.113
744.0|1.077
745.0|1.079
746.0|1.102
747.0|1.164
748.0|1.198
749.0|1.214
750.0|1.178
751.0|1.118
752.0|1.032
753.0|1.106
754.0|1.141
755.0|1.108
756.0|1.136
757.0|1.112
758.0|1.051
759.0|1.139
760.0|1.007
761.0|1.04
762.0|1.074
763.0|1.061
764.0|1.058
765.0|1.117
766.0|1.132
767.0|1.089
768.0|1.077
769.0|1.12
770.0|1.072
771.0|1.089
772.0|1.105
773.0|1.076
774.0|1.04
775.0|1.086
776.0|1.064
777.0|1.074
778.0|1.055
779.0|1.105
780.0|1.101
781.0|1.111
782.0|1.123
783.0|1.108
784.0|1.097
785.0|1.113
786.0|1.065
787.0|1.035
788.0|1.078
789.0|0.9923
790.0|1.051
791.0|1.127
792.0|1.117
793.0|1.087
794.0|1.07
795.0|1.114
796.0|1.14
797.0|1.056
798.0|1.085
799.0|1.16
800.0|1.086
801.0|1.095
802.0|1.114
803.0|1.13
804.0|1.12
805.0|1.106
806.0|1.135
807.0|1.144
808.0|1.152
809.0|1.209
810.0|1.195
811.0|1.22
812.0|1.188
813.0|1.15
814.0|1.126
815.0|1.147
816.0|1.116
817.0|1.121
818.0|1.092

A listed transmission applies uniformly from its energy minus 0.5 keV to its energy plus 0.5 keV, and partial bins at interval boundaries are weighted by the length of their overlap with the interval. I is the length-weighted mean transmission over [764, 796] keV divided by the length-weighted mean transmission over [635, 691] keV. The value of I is 1.4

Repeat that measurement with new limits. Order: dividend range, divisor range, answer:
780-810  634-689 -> 1.40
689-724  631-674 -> 1.58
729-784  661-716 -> 1.13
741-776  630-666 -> 1.24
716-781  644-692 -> 1.49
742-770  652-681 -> 1.69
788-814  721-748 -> 0.94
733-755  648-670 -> 1.56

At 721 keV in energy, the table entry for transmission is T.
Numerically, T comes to 1.292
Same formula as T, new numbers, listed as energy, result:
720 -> 1.32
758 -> 1.051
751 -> 1.118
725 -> 1.225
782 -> 1.123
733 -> 1.234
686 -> 0.9447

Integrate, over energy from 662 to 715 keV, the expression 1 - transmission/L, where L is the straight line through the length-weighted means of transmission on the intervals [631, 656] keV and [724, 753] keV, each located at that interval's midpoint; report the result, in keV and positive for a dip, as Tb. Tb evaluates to 4.1 keV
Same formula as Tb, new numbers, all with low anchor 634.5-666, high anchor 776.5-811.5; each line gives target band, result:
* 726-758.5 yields -4.3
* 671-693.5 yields 2.9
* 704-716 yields -4.5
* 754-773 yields -0.6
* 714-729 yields -4.3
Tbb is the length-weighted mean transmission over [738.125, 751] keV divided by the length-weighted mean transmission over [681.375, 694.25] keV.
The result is 1.15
